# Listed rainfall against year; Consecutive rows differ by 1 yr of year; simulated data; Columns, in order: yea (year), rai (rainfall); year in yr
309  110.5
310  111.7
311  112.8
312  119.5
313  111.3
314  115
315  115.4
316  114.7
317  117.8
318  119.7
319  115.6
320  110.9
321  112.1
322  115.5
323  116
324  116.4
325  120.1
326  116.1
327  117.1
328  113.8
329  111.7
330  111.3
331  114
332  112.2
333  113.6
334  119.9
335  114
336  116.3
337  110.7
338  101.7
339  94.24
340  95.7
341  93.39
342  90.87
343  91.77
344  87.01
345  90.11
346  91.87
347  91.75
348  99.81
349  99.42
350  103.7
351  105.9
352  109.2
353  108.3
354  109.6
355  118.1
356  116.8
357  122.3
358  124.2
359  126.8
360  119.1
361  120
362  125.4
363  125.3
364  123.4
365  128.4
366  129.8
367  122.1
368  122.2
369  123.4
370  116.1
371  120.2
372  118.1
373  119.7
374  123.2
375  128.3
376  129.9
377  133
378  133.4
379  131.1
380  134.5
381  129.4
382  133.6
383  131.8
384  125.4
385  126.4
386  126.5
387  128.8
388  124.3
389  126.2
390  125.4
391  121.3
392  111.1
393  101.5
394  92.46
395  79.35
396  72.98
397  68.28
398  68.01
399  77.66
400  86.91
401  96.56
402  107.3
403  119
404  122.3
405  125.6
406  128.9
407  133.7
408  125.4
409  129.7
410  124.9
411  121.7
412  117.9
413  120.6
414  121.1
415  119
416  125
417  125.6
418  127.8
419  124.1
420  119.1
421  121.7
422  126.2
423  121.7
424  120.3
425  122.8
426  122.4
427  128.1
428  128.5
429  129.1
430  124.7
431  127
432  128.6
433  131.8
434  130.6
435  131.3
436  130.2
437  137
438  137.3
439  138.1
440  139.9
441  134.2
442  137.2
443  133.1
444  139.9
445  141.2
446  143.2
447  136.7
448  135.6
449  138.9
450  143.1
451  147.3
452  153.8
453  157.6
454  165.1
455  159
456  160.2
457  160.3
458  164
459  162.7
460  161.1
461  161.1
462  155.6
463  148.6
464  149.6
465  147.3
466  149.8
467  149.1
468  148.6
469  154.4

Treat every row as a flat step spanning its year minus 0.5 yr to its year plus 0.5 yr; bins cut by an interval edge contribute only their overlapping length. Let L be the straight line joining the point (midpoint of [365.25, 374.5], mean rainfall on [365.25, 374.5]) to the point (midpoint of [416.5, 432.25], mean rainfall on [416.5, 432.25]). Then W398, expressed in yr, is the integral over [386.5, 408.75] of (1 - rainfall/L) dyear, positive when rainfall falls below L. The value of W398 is 2.99 yr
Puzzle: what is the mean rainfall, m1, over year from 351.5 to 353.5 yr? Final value 109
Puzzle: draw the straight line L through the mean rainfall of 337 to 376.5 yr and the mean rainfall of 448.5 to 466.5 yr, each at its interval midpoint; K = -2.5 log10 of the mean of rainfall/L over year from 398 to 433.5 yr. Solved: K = 0.14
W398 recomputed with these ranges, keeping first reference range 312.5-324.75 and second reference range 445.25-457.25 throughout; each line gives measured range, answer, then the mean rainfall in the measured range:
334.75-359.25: 3.7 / 104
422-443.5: 2.2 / 130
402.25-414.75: 1.3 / 124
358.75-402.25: 4.9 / 116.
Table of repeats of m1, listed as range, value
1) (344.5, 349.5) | 94.6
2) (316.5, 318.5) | 119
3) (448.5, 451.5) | 143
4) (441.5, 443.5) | 135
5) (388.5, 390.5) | 126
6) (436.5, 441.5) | 137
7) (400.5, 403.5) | 108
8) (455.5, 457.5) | 160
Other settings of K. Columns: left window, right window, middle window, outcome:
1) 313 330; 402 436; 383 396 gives 0.066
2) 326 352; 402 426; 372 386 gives -0.129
